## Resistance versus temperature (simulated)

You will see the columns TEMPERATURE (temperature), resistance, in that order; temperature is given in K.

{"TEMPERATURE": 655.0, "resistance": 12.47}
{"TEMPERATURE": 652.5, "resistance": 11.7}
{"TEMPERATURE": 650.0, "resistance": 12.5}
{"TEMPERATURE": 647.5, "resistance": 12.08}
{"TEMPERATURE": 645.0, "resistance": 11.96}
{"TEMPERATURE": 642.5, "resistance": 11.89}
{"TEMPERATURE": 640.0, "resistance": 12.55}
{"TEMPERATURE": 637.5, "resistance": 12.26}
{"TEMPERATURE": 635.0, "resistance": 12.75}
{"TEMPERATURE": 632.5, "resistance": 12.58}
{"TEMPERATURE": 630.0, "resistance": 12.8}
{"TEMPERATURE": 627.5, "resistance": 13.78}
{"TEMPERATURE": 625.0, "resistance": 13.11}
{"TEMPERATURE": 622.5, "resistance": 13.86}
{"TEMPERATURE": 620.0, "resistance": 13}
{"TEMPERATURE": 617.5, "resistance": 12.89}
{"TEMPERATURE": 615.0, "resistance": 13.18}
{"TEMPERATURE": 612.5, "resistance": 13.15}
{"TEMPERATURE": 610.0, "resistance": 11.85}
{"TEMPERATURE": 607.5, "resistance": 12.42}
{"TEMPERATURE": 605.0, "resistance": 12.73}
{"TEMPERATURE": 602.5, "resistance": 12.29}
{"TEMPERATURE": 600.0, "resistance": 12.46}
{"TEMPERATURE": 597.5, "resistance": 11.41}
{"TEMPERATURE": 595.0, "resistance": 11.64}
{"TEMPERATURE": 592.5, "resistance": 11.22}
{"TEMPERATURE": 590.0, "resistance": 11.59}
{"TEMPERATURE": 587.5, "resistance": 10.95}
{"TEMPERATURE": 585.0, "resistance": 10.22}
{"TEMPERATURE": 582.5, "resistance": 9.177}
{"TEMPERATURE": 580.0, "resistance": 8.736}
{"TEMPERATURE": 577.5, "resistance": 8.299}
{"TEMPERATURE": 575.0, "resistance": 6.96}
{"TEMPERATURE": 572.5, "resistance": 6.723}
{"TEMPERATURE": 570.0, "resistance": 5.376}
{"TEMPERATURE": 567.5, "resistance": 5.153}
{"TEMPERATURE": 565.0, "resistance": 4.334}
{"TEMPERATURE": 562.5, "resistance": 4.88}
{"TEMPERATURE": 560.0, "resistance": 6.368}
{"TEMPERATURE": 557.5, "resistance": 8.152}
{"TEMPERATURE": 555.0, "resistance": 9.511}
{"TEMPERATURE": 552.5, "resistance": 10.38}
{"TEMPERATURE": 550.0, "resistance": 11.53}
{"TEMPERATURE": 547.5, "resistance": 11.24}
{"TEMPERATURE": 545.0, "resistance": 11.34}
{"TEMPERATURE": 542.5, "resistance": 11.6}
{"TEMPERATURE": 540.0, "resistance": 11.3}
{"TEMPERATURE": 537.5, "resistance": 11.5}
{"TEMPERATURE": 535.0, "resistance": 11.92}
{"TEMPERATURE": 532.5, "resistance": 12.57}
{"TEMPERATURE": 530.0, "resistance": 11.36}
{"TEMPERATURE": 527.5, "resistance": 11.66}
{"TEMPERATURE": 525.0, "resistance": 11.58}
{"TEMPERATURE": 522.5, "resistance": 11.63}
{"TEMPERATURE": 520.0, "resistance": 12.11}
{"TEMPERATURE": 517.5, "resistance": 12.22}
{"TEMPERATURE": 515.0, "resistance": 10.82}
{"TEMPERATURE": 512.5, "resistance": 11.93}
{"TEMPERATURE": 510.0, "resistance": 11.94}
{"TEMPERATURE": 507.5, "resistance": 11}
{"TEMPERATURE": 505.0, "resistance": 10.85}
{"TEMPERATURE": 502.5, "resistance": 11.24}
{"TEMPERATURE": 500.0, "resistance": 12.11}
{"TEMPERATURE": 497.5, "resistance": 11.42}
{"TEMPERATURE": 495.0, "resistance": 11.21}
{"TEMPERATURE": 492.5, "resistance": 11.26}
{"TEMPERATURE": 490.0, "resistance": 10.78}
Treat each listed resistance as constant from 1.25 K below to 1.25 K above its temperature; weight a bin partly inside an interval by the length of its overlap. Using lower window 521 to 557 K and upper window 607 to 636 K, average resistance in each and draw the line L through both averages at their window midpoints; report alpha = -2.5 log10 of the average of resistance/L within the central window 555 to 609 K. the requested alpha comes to 0.320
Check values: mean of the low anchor 11.3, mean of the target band 9.12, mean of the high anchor 13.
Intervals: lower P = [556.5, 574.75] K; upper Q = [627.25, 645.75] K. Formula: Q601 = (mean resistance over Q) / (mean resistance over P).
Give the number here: 2.13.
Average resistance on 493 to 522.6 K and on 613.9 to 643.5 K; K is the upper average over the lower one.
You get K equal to 1.12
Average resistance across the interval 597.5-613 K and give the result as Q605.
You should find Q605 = 12.4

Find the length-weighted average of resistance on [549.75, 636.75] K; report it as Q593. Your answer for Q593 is 10.4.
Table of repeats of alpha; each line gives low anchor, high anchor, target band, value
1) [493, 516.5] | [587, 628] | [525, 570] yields 0.22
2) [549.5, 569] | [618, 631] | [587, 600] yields -0.10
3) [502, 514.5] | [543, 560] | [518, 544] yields -0.10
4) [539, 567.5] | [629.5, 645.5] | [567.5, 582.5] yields 0.34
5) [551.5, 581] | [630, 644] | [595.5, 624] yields -0.22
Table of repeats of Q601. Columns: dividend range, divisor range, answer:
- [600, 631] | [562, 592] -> 1.64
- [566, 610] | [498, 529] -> 0.85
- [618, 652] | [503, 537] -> 1.09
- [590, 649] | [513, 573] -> 1.27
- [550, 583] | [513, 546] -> 0.63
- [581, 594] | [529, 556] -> 0.94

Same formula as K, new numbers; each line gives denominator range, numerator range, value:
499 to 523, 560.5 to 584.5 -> 0.58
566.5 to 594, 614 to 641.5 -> 1.50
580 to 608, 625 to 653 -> 1.10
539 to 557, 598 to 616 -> 1.15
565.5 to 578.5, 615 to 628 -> 2.10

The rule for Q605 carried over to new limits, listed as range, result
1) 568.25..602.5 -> 9.63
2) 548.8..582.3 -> 7.46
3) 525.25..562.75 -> 10.5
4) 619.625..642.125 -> 12.9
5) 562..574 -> 5.35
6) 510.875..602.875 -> 10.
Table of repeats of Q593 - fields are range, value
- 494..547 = 11.6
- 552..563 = 7.89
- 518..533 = 11.8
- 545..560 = 9.94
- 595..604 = 12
